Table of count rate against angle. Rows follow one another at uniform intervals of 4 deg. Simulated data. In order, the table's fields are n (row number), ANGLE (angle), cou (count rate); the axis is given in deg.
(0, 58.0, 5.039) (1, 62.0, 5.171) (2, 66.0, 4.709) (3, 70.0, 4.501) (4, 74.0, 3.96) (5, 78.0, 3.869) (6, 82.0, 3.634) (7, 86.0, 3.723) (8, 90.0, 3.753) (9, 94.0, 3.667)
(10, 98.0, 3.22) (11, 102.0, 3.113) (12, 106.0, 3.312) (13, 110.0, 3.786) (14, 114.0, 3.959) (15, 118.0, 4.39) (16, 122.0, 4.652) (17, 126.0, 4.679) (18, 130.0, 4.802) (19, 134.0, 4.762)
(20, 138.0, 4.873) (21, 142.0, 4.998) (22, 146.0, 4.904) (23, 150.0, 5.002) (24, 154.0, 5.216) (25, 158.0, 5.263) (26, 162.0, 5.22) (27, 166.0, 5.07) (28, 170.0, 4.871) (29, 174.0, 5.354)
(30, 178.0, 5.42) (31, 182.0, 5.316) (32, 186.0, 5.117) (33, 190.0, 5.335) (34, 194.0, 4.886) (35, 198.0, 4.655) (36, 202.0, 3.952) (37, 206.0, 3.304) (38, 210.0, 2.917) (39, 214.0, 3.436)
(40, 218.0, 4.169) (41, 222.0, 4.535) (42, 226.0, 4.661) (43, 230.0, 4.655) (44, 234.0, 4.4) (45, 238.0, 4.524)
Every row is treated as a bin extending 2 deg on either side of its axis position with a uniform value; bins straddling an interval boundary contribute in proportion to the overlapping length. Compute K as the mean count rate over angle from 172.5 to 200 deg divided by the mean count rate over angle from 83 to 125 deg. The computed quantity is 1.36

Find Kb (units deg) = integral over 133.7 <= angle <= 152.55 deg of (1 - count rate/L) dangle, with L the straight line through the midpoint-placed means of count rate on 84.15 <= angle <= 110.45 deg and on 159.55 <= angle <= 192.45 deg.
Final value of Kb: -1.8 deg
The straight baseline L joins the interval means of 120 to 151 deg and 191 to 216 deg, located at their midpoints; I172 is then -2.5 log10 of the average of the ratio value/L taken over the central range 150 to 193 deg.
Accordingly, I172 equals -0.20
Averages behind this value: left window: 4.83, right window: 3.92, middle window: 5.2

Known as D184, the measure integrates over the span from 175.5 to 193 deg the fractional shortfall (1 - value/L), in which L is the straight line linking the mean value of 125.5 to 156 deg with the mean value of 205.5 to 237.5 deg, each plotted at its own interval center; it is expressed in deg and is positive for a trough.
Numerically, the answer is -3.21 deg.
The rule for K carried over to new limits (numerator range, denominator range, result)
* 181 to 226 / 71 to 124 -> 1.14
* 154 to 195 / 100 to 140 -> 1.23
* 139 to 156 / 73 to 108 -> 1.41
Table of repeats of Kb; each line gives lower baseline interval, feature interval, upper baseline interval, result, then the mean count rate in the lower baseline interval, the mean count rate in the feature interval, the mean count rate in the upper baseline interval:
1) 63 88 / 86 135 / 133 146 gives 6.1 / 4.11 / 3.98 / 4.89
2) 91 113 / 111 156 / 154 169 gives -3.8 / 3.46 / 4.73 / 5.17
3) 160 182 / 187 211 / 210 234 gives 2.1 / 5.2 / 4.27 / 4.19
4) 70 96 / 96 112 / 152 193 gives 3.1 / 3.82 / 3.36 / 5.21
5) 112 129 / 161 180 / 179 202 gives -1.4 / 4.44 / 5.19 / 4.98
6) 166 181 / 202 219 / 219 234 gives 4.6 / 5.2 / 3.47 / 4.56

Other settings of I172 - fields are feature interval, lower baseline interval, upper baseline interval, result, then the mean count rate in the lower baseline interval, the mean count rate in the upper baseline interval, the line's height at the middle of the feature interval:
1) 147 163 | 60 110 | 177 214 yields -0.210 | 3.88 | 4.46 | 4.25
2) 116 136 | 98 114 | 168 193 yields -0.186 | 3.45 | 5.22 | 3.93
